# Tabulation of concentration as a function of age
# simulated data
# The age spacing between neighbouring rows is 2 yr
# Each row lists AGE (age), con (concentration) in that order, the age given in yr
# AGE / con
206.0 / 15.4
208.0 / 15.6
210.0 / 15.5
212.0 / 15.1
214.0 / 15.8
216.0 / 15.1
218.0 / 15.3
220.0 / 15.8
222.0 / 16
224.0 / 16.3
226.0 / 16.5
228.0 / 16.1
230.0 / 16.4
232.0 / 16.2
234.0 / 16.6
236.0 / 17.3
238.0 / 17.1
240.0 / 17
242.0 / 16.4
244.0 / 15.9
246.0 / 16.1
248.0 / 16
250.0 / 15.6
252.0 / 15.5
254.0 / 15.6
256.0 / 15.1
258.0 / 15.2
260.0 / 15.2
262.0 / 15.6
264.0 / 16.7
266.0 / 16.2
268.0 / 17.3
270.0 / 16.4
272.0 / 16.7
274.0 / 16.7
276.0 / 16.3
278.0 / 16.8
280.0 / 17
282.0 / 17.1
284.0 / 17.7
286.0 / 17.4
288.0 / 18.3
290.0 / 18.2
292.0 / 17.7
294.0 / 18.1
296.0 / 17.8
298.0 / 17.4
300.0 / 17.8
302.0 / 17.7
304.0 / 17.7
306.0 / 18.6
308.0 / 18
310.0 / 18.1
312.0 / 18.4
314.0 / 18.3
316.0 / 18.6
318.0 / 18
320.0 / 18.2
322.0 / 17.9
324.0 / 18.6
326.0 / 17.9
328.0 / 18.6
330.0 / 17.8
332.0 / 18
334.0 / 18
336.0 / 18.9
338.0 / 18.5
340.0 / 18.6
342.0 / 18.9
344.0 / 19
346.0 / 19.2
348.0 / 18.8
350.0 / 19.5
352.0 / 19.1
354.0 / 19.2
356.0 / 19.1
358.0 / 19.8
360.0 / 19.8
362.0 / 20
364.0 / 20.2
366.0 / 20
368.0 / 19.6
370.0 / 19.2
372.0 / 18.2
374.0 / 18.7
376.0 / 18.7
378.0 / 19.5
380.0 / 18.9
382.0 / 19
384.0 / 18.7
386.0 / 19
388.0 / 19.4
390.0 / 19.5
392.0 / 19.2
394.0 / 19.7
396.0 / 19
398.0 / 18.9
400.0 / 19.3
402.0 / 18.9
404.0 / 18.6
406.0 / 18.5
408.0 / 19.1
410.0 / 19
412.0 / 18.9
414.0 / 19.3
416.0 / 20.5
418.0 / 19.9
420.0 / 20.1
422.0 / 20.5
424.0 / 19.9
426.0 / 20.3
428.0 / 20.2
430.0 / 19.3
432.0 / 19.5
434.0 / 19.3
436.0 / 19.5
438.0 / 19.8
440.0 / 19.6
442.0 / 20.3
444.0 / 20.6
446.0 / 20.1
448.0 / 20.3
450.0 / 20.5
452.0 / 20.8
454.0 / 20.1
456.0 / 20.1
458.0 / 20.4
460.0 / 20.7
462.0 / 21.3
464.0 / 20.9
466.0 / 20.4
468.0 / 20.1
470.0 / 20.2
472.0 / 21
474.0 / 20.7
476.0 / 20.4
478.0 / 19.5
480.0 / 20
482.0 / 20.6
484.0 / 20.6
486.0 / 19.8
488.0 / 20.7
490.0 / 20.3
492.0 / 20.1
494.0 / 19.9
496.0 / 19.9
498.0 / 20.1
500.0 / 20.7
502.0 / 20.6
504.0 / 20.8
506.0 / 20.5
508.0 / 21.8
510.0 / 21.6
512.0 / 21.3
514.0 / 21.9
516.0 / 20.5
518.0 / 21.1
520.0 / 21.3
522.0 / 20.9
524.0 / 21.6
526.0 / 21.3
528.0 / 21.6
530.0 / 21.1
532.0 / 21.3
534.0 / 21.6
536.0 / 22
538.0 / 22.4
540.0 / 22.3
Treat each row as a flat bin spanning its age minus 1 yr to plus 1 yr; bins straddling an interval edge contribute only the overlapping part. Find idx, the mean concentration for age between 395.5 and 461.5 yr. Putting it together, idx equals 19.8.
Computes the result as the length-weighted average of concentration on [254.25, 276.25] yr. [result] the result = 16.1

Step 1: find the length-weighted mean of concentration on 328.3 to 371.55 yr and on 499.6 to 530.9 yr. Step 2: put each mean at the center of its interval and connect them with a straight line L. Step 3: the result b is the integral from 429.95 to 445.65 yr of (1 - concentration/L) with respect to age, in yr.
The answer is 0.3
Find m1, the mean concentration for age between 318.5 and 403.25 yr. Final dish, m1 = 19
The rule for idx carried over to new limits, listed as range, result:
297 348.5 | 18.3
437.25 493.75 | 20.4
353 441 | 19.4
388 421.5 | 19.3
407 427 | 19.8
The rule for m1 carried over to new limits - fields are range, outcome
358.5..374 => 19.5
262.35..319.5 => 17.5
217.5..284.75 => 16.3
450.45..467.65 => 20.6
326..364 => 18.9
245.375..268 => 15.8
